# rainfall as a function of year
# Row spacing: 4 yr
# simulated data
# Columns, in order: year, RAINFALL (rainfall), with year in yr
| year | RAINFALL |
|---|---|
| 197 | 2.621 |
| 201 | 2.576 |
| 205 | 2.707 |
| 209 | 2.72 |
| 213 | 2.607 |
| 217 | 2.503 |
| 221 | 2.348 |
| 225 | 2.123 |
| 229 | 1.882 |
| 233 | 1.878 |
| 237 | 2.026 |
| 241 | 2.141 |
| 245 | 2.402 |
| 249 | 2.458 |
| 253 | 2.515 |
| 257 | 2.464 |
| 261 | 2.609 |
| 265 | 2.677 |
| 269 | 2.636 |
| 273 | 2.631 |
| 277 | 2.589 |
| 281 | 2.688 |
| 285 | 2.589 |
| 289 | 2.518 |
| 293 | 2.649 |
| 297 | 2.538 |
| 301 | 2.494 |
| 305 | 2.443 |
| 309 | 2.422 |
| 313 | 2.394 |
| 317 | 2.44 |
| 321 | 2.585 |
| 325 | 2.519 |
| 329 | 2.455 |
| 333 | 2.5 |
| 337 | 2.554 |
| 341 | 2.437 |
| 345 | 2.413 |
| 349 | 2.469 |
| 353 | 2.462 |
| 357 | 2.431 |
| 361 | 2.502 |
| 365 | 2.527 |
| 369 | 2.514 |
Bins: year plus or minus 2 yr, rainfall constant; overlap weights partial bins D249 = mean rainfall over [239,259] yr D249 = 2.4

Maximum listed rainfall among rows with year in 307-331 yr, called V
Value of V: 2.585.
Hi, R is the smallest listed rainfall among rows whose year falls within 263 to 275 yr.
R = 2.631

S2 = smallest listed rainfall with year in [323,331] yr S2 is 2.455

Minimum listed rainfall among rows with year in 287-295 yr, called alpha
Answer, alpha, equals 2.518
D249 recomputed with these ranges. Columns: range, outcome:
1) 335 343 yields 2.5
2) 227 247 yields 2.07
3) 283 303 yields 2.56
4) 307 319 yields 2.42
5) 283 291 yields 2.55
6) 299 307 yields 2.47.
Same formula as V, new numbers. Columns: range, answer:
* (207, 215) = 2.72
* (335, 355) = 2.554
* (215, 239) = 2.503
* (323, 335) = 2.519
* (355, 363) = 2.502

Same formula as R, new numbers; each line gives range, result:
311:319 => 2.394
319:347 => 2.413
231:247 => 1.878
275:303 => 2.494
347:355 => 2.462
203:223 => 2.348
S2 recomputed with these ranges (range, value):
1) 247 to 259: 2.458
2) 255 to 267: 2.464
